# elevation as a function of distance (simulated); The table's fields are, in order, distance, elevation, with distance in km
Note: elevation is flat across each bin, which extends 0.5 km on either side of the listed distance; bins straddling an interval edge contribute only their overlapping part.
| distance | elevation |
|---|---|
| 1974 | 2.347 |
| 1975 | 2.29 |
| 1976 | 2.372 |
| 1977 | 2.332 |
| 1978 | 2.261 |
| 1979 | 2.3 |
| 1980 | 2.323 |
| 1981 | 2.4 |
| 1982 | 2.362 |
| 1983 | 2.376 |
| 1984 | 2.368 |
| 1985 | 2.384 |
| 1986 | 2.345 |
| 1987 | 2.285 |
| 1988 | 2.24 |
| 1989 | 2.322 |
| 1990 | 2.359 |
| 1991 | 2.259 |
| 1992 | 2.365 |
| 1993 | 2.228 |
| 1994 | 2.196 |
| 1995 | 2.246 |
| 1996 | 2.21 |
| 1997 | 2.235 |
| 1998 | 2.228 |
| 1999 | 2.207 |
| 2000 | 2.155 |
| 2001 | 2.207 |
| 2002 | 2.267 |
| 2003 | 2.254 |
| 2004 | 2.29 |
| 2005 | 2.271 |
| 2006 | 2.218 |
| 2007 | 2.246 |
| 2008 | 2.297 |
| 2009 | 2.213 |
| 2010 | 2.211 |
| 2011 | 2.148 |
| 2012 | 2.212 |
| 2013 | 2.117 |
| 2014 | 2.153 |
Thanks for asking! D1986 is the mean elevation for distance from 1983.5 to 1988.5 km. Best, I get 2.32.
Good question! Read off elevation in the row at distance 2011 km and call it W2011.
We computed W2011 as 2.148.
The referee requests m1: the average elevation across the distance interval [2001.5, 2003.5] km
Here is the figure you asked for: 2.26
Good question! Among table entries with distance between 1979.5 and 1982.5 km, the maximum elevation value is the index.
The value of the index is 2.4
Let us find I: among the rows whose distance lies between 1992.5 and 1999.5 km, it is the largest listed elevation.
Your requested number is 2.246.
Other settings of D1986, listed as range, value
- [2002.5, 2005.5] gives 2.27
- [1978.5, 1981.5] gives 2.34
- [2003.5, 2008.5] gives 2.26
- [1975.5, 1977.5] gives 2.35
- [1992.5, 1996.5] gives 2.22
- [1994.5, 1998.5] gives 2.23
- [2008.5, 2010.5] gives 2.21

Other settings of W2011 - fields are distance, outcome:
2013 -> 2.117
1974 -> 2.347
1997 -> 2.235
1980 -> 2.323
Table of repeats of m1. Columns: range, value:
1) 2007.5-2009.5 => 2.25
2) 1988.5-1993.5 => 2.31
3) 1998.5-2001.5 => 2.19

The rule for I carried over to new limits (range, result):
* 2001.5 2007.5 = 2.29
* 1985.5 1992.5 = 2.365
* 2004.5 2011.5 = 2.297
